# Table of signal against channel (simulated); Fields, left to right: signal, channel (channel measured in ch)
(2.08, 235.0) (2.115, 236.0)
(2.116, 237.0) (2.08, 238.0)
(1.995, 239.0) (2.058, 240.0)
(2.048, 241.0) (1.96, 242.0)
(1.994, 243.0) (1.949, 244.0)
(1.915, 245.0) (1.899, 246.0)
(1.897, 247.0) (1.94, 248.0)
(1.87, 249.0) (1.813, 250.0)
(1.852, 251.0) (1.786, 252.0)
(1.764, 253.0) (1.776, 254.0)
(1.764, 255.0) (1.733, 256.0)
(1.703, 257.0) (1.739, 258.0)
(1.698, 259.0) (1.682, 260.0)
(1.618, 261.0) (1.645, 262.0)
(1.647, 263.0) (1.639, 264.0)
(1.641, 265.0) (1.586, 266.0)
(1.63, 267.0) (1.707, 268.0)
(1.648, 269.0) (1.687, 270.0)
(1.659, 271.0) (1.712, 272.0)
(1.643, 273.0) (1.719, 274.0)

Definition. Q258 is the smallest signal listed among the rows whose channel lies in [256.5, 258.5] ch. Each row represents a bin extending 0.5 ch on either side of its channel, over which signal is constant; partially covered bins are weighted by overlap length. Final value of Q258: 1.703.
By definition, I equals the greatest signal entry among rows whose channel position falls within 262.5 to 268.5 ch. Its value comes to 1.707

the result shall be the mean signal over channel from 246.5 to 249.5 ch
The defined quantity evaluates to 1.9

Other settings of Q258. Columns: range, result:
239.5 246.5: 1.899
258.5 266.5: 1.586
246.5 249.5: 1.87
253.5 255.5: 1.764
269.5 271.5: 1.659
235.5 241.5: 1.995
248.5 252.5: 1.786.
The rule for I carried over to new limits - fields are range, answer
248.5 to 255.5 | 1.87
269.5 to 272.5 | 1.712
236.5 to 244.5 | 2.116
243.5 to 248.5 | 1.949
